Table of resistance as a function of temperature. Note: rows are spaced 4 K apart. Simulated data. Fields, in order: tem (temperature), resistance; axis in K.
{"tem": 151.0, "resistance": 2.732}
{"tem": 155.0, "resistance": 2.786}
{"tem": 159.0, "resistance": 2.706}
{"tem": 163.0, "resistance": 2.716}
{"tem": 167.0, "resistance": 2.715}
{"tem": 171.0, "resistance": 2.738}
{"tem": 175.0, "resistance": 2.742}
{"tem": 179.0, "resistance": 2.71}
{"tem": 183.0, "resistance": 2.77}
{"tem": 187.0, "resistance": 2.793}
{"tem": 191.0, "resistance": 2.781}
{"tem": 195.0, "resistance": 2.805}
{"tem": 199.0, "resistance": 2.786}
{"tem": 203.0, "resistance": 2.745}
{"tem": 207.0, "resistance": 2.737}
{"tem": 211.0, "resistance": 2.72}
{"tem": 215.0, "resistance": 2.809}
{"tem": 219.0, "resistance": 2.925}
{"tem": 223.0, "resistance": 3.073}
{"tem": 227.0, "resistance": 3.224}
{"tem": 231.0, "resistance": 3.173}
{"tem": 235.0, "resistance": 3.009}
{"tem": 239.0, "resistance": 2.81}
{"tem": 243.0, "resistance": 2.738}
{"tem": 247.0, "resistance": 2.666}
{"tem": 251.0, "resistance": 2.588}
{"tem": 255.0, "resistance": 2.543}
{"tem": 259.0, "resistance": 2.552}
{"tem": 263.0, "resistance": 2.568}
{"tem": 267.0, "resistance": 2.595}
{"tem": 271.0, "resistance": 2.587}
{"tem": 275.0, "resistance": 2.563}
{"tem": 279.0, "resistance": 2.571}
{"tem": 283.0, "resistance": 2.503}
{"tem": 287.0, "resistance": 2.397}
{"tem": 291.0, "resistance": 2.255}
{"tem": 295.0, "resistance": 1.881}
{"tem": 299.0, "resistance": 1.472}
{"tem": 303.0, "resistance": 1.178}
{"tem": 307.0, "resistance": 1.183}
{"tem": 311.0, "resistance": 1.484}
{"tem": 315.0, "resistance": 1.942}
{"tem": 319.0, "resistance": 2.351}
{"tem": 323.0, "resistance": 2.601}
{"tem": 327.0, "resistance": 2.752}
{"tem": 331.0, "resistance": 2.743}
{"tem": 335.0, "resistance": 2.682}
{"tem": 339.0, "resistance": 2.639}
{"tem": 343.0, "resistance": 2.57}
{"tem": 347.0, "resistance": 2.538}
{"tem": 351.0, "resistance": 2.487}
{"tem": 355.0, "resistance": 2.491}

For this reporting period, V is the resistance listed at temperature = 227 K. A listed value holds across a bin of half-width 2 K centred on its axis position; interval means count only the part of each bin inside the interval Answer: 3.224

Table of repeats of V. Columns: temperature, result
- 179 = 2.71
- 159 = 2.706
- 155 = 2.786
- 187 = 2.793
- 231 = 3.173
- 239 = 2.81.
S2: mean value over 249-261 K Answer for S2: 2.56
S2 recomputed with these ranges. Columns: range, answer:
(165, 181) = 2.73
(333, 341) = 2.66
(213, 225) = 2.94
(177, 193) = 2.76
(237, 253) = 2.7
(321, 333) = 2.7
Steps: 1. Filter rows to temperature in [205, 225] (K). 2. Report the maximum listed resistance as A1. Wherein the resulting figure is 3.073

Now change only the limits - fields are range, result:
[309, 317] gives 1.942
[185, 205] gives 2.805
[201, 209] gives 2.745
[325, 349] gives 2.752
